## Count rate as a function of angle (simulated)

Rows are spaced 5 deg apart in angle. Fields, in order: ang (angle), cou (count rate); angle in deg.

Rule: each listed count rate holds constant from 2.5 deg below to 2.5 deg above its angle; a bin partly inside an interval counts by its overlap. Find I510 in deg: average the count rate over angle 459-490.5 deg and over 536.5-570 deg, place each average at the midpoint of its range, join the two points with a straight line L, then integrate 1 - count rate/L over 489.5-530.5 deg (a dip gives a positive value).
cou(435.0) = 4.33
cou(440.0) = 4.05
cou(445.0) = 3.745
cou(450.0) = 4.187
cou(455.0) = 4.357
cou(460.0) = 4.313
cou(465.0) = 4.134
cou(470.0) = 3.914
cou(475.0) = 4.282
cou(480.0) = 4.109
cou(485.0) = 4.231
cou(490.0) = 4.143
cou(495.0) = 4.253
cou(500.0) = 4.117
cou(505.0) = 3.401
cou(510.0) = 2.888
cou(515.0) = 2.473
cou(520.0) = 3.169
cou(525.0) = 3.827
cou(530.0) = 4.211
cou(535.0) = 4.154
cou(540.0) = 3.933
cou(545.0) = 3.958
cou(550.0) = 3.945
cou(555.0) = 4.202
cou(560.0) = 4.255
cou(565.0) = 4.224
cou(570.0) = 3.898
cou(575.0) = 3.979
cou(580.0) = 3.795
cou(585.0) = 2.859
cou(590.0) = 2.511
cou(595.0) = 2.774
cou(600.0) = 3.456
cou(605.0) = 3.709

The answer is 5.6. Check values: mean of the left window 4.15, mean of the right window 4.07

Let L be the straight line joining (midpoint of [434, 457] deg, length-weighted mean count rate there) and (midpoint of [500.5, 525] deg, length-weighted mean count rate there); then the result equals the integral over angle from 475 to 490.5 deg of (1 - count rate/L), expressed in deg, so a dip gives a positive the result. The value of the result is -2.6 deg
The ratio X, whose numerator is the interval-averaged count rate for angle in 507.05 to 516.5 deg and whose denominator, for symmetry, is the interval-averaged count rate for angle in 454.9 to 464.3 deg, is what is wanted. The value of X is 0.6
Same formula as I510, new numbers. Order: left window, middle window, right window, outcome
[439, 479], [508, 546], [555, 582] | 4.7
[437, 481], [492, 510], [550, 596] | 0.8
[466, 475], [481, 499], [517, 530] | -1.4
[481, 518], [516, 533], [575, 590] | -0.4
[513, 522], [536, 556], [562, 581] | -3.3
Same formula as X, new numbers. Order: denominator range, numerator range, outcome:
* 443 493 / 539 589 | 0.93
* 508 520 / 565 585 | 1.37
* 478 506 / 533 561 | 1.00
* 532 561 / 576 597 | 0.75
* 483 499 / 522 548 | 0.95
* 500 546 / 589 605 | 0.86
